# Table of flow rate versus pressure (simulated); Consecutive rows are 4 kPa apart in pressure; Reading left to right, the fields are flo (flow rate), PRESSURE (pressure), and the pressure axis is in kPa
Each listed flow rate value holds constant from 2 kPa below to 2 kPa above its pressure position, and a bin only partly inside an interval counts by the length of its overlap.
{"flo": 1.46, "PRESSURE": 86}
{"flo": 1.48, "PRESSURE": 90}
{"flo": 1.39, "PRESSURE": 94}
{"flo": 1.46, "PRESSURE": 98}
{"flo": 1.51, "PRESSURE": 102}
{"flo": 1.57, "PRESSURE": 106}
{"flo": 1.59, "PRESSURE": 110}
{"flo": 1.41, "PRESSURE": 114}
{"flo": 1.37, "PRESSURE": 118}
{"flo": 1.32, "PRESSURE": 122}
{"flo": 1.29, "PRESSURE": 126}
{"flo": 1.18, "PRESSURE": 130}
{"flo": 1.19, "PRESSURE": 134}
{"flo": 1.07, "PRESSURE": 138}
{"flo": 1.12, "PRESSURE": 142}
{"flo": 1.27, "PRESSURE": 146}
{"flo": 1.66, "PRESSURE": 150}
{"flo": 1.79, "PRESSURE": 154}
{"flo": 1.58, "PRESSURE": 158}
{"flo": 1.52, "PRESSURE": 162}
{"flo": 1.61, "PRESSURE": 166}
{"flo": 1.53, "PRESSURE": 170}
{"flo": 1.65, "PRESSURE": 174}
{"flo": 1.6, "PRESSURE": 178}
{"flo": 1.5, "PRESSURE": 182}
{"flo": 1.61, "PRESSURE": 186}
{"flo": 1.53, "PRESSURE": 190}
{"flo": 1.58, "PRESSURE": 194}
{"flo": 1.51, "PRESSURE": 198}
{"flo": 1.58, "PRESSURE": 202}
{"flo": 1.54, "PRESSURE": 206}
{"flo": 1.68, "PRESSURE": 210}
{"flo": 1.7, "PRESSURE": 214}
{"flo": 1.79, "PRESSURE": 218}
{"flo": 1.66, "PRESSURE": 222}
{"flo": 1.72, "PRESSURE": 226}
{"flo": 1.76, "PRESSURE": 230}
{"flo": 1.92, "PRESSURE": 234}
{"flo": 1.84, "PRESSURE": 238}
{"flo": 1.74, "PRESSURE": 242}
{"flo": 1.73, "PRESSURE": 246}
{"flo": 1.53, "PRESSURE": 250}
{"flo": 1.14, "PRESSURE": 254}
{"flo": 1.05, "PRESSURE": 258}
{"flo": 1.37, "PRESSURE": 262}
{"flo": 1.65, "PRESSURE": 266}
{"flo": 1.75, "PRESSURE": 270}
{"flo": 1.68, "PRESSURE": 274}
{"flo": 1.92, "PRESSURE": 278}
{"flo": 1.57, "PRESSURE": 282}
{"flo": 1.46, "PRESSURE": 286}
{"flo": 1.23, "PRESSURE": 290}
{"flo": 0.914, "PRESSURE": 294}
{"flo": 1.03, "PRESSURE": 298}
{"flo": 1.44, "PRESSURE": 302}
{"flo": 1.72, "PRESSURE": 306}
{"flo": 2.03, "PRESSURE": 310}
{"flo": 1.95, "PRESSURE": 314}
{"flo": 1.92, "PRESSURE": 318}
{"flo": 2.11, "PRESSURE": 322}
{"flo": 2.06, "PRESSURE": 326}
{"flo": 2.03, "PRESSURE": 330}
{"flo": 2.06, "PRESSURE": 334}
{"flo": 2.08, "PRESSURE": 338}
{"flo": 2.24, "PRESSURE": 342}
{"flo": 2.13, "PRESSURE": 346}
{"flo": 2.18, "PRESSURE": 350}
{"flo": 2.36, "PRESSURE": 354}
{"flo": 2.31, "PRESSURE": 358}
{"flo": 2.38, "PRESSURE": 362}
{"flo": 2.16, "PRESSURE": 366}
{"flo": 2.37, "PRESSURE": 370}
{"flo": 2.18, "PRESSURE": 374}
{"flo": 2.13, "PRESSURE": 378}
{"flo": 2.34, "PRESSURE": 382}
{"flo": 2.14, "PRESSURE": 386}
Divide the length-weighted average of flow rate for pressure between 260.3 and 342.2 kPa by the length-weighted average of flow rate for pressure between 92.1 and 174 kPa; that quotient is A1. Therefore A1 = 1.20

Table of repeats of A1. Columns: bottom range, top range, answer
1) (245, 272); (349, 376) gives 1.57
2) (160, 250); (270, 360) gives 1.11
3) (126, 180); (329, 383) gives 1.54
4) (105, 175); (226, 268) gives 1.11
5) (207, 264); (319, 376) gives 1.35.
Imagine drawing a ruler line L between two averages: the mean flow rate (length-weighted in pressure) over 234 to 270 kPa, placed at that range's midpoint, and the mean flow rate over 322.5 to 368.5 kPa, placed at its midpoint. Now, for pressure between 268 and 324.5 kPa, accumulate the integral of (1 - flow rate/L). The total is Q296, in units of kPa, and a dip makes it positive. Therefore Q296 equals 6.7 kPa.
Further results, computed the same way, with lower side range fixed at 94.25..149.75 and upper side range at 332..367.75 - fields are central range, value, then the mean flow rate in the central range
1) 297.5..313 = 3.14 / 1.63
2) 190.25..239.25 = 0.53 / 1.68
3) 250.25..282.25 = 6.48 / 1.51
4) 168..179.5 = -0.37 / 1.59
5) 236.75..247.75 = 0.22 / 1.77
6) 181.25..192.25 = 0.27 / 1.55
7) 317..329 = 0.40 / 2.04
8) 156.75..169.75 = -0.53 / 1.56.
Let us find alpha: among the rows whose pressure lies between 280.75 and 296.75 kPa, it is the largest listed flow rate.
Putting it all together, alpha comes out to 1.57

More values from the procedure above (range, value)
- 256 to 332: 2.11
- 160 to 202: 1.65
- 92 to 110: 1.59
